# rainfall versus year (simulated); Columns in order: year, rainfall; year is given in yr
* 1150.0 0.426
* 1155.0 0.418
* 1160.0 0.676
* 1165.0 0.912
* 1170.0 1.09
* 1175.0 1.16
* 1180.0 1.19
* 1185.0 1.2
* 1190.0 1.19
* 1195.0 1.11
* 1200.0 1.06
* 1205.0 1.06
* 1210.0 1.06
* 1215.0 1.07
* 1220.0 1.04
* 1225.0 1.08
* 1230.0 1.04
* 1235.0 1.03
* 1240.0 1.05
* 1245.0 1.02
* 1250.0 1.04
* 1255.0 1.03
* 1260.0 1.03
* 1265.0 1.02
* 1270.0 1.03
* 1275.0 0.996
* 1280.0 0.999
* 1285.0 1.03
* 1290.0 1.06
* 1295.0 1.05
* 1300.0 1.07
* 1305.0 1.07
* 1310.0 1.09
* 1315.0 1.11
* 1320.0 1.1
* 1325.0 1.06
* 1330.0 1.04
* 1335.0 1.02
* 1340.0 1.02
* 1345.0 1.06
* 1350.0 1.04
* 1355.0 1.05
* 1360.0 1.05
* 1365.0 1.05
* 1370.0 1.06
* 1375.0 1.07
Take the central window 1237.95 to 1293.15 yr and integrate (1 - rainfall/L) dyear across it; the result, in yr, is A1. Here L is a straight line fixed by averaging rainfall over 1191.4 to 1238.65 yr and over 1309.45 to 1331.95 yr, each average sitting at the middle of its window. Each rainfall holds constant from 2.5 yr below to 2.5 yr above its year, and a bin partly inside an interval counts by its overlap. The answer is 2.3 yr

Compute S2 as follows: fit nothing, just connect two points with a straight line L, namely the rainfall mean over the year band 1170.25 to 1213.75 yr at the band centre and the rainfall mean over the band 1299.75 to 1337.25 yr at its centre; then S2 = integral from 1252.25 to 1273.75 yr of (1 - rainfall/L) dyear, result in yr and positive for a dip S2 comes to 1.3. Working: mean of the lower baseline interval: 1.13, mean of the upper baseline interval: 1.07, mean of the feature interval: 1.03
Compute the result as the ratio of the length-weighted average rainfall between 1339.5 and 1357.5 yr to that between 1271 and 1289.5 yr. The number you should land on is 1.03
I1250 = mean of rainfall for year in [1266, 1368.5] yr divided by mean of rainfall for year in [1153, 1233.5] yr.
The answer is 1.02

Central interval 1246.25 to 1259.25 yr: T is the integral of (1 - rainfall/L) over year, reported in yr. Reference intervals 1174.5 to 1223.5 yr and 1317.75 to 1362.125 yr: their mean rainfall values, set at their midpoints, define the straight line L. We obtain 0.65 yr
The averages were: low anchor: 1.11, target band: 1.03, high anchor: 1.05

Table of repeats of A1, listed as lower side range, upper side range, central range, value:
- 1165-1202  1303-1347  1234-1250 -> 0.97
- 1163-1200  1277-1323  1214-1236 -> 0.95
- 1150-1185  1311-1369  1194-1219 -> -3.69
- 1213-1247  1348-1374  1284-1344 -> -0.62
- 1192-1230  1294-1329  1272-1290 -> 0.99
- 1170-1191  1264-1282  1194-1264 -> 2.45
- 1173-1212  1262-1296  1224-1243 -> 0.59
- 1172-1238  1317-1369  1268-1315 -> 0.90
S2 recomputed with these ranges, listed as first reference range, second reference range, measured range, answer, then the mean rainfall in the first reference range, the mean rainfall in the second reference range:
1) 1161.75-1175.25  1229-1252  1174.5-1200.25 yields -3.5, 1.02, 1.04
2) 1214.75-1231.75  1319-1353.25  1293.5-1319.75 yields -0.8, 1.06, 1.05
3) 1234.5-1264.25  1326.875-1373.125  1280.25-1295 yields 0.0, 1.03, 1.04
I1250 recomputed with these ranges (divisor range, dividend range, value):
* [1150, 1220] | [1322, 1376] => 1.05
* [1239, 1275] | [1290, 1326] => 1.05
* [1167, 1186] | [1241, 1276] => 0.89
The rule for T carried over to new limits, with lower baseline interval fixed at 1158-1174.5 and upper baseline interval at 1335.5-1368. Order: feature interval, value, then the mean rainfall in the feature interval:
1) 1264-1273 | -0.3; 1.02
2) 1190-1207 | -2.6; 1.09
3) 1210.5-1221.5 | -1.1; 1.06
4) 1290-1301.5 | -0.6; 1.06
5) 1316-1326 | -0.6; 1.09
